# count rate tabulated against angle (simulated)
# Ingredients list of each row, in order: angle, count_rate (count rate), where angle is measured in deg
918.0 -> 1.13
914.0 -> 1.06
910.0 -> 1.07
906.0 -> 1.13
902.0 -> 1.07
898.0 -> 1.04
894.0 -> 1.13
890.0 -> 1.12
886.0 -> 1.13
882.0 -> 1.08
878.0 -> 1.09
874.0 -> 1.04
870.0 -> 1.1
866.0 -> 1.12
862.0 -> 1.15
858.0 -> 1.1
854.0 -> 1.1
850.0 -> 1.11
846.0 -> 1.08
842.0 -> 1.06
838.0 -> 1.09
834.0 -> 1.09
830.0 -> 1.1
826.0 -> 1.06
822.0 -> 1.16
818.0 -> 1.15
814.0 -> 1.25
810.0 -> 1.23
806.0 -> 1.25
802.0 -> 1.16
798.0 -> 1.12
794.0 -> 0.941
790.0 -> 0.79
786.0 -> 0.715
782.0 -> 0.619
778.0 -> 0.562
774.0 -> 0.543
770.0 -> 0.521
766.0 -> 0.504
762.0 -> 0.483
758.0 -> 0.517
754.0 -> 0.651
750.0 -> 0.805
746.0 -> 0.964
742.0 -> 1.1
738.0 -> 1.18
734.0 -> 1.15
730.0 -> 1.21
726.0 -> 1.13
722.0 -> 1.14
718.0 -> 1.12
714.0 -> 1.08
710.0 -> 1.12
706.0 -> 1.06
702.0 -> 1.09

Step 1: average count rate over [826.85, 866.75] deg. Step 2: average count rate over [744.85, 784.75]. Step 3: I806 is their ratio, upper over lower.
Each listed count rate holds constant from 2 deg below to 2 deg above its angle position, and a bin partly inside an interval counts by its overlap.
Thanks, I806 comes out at 1.80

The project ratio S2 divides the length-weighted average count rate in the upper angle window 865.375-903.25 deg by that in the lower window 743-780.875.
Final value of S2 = 1.73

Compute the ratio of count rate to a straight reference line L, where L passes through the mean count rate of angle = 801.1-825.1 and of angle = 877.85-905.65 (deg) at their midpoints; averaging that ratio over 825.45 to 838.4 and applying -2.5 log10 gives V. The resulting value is 0.08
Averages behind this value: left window 1.2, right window 1.1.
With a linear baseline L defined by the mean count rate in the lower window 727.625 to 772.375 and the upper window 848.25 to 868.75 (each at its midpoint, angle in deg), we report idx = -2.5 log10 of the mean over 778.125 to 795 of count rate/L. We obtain 0.25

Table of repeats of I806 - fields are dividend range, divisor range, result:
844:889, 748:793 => 1.78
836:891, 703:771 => 1.18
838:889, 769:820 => 1.19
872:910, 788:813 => 1.00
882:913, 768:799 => 1.54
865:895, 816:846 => 1.00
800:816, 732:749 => 1.13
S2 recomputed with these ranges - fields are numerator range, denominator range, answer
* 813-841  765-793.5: 1.78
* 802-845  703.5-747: 1.02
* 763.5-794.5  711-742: 0.55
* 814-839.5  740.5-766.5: 1.55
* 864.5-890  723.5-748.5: 0.98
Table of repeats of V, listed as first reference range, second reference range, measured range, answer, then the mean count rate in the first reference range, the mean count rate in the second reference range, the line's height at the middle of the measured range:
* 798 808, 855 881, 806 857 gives 0.02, 1.19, 1.1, 1.15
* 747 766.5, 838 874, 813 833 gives -0.21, 0.618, 1.1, 0.939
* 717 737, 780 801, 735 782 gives 0.38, 1.15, 0.852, 1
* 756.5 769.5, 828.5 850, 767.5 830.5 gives -0.19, 0.503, 1.09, 0.778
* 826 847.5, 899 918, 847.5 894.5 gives -0.02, 1.08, 1.09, 1.08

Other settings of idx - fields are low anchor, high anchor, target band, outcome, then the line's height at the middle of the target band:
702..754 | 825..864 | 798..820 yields -0.11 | 1.09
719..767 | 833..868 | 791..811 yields -0.10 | 1.02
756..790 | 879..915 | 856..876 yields -0.15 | 0.963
